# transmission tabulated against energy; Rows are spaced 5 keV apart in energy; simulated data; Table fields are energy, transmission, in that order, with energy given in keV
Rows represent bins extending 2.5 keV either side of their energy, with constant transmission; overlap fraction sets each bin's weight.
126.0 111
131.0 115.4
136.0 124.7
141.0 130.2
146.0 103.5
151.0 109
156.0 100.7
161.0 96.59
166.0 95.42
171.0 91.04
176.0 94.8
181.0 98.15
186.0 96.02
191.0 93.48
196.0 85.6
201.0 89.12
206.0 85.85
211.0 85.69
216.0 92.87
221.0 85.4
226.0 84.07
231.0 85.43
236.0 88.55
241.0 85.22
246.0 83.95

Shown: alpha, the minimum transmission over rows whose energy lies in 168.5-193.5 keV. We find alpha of 91.04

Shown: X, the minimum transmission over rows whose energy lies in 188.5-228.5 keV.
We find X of 84.07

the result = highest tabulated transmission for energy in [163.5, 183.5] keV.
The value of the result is 98.15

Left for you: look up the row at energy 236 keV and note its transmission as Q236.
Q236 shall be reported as 88.55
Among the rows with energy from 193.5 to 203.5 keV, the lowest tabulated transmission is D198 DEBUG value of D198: 85.6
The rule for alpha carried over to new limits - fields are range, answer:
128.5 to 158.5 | 100.7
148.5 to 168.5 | 95.42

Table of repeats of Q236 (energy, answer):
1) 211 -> 85.69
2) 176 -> 94.8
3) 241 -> 85.22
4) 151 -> 109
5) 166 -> 95.42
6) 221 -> 85.4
